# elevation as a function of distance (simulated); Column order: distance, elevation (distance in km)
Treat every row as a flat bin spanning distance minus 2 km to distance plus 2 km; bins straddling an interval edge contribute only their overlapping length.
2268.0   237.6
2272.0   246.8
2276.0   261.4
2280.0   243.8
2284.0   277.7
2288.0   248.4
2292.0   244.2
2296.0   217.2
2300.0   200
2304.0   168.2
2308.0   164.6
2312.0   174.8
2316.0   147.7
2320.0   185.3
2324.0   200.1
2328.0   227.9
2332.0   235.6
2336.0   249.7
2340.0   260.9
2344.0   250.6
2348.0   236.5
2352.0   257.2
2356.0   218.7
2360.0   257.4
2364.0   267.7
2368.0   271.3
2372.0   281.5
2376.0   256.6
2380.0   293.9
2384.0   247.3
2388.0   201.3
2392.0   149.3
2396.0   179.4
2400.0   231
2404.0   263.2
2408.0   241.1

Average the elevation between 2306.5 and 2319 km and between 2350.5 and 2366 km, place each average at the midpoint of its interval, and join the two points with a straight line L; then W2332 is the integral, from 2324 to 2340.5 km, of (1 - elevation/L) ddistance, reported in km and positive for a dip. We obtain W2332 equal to -2.9 km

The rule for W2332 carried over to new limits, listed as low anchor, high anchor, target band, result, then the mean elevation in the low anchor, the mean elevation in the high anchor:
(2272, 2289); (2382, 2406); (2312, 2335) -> 3.86 km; 257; 212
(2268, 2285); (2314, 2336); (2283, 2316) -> 3.65 km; 254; 204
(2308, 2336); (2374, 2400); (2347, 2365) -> -3.16 km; 197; 222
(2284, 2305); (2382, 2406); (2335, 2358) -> -2.94 km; 224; 212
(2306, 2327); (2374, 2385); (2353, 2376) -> -1.19 km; 177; 268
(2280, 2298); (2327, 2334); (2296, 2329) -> 7.49 km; 247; 232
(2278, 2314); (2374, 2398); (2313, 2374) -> -4.70 km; 215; 221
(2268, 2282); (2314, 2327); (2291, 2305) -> 0.51 km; 249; 182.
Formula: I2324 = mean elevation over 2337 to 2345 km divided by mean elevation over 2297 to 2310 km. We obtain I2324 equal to 1.42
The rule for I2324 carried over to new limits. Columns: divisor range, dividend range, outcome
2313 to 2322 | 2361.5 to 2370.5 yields 1.61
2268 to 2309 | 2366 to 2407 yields 1.04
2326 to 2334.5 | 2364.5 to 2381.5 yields 1.18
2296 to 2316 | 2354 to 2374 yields 1.46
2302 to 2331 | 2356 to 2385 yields 1.45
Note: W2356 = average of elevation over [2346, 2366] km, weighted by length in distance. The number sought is 248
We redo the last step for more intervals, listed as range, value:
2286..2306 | 216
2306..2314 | 170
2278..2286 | 261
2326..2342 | 244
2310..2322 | 169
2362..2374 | 274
